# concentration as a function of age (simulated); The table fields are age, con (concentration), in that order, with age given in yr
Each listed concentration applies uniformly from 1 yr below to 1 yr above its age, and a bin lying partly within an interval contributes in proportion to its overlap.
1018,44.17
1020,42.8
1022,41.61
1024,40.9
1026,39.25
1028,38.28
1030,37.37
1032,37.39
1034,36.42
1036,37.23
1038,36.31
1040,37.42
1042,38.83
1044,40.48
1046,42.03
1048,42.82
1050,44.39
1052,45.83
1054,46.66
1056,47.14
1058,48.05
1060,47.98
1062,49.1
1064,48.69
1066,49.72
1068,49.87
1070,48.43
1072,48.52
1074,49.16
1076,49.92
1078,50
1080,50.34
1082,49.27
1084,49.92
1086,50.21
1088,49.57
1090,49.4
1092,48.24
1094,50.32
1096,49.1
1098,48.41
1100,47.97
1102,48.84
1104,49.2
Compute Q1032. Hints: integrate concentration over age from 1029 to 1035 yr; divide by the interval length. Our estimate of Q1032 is 37.1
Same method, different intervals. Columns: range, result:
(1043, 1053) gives 43.1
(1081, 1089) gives 49.7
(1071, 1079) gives 49.4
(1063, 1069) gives 49.4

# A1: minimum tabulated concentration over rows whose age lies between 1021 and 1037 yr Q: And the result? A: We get 36.42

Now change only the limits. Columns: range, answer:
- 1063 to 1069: 48.69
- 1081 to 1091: 49.27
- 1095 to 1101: 47.97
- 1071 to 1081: 48.52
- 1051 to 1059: 45.83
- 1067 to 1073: 48.43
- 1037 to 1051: 36.31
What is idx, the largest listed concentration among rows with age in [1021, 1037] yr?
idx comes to 41.61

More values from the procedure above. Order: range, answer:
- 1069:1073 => 48.52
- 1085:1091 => 50.21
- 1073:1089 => 50.34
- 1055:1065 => 49.1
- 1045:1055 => 46.66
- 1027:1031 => 38.28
